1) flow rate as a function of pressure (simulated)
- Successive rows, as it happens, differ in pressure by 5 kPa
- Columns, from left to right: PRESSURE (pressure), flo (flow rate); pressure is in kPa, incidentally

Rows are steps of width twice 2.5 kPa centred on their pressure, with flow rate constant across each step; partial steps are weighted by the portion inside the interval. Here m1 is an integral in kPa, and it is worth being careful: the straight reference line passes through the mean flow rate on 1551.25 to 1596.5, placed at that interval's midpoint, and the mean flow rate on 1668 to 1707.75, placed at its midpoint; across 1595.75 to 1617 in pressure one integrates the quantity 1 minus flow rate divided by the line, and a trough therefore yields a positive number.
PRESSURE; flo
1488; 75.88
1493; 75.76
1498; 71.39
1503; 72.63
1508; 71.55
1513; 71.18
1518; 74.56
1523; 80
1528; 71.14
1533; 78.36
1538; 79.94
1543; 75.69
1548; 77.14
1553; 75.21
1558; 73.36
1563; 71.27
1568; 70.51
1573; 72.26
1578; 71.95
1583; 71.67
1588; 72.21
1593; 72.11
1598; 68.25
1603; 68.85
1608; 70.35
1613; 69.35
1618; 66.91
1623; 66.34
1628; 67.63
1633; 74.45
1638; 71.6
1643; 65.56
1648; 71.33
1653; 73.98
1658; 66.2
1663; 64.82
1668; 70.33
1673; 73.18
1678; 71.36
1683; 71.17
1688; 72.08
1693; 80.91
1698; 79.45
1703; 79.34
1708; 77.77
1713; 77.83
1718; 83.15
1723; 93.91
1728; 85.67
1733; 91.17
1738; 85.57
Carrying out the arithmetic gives 1.2 kPa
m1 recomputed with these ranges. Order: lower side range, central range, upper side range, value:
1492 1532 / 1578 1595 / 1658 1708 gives 0.4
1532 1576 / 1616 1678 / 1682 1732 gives 7.0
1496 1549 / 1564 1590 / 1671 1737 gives 1.6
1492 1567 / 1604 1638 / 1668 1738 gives 3.5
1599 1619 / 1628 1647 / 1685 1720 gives 0.4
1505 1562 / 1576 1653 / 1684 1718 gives 6.5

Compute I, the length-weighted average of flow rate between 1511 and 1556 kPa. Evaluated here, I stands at 75.9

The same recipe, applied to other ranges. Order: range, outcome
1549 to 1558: 75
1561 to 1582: 71.5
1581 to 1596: 71.9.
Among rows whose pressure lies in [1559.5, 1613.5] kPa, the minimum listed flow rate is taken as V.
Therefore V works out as 68.25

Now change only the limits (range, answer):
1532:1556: 75.21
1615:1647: 65.56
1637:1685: 64.82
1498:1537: 71.14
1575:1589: 71.67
